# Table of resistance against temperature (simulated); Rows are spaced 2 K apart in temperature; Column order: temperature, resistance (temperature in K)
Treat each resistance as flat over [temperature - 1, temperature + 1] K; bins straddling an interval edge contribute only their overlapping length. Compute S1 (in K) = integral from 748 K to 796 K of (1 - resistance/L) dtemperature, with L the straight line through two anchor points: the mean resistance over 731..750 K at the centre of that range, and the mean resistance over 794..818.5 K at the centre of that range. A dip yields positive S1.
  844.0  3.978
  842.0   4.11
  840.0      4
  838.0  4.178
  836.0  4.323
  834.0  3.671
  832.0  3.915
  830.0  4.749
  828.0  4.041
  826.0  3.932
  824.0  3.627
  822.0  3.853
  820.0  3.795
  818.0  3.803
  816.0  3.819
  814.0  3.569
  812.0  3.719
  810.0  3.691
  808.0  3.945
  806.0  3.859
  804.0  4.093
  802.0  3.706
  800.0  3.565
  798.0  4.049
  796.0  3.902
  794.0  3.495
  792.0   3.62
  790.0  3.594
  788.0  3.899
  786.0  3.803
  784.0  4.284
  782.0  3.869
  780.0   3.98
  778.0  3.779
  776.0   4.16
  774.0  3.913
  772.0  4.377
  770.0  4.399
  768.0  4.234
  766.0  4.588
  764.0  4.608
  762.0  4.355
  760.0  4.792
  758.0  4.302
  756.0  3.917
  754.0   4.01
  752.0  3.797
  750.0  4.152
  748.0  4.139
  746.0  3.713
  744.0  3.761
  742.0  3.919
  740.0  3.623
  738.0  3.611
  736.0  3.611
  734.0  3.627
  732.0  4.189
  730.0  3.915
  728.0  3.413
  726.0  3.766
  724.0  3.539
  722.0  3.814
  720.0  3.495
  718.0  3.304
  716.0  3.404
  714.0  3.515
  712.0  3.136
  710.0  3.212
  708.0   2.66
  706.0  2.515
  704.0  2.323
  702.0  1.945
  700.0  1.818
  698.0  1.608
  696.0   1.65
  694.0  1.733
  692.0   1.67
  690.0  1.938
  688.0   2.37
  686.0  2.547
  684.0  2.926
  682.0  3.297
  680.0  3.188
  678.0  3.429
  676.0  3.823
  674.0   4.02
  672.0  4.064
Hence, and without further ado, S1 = -3.4 K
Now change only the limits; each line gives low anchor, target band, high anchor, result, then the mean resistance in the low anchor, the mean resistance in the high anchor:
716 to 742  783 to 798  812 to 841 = 0.1 K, 3.66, 3.94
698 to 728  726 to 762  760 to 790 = -3.4 K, 3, 4.16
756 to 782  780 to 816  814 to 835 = 2.3 K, 4.26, 3.9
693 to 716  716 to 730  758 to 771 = -2.4 K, 2.42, 4.48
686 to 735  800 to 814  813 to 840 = -0.1 K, 2.85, 3.95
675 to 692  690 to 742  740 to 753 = 6.6 K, 2.87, 3.89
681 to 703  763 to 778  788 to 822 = -4.7 K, 2.14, 3.77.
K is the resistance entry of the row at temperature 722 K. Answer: 3.814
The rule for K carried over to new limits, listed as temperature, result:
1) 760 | 4.792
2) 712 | 3.136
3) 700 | 1.818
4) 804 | 4.093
